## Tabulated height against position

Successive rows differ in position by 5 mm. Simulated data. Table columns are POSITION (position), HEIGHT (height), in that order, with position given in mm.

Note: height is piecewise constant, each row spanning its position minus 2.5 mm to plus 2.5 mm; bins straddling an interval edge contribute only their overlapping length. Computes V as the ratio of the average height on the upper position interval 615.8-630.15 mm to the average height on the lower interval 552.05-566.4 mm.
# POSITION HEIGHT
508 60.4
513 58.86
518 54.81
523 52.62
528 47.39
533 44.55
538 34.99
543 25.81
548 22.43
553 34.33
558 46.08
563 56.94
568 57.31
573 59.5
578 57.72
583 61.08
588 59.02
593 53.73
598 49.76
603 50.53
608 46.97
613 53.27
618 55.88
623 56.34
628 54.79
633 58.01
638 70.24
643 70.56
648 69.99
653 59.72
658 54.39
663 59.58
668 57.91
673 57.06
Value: 1.2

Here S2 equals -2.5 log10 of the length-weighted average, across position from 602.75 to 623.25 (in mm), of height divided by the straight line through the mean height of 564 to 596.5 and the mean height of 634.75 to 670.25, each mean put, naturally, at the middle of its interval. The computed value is 0.15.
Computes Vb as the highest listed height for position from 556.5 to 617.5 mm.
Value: 61.08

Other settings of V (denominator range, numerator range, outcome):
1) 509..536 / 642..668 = 1.19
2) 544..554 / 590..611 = 1.86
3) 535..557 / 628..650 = 2.13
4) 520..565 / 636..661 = 1.60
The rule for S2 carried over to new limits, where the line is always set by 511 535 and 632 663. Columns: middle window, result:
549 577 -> 0.124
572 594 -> -0.018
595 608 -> 0.192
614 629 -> 0.106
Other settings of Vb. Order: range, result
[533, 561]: 46.08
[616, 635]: 58.01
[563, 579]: 59.5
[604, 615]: 53.27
